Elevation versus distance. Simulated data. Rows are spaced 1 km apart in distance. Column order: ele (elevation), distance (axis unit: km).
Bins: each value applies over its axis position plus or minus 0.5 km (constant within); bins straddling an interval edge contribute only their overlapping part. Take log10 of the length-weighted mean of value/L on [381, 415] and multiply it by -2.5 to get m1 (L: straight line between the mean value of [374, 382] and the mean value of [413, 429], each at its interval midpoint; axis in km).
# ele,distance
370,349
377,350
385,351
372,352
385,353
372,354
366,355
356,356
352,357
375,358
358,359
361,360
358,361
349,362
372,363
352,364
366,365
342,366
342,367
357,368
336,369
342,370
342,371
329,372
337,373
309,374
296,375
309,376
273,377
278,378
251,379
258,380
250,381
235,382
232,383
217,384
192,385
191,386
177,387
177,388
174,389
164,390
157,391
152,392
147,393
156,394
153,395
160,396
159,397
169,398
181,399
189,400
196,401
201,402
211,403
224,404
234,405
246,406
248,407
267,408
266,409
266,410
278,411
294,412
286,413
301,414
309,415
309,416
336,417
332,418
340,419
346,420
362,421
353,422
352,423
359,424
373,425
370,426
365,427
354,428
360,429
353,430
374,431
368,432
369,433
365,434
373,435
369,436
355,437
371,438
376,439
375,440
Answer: 0.41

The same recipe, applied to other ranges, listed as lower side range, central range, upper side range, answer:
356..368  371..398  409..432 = 0.492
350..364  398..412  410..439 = 0.452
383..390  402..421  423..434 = 0.046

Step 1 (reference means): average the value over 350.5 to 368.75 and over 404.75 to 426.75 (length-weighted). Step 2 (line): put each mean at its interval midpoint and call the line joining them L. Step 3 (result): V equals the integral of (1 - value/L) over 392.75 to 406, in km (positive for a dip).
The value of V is 5.7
